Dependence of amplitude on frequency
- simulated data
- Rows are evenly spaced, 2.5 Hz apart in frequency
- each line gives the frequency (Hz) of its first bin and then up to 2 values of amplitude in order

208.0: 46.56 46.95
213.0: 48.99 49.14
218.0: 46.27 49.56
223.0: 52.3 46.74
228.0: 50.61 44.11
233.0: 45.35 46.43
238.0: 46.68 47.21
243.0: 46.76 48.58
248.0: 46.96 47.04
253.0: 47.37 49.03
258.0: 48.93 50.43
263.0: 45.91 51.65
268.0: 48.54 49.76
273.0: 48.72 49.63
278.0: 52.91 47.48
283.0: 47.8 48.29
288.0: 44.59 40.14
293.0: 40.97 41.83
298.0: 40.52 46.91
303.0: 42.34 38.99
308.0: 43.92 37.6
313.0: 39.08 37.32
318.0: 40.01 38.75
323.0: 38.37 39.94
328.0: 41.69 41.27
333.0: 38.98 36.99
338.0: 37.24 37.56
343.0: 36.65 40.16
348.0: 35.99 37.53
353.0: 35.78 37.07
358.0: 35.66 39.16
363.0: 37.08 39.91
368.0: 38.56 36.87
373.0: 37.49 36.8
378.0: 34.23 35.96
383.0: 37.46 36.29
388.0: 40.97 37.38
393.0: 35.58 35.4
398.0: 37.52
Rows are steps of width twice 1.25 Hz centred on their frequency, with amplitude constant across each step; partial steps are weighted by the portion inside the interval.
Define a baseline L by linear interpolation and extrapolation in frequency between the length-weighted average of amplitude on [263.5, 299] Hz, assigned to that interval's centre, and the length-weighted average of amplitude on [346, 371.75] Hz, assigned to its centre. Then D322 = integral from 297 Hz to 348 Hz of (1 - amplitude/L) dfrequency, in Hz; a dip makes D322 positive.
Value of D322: 2.6 Hz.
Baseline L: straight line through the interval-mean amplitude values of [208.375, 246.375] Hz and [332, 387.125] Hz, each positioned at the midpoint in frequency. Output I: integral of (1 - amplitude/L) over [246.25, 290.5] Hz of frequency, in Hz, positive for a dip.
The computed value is -3.8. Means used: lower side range 47.7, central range 48.3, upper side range 37.3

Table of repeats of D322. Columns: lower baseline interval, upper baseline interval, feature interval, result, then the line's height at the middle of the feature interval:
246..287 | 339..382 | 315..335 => 0.97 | 41.6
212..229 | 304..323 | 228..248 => 0.21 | 47.2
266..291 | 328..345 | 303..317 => 1.06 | 42.9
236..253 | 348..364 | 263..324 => -1.83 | 42.7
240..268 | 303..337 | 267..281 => -1.25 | 45.6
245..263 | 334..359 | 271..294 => -1.08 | 44.7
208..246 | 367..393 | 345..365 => 0.79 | 38.8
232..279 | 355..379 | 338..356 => 0.93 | 39.3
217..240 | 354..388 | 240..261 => -0.92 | 46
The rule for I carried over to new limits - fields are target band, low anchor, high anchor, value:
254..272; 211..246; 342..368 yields -1.7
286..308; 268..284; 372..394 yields 2.1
